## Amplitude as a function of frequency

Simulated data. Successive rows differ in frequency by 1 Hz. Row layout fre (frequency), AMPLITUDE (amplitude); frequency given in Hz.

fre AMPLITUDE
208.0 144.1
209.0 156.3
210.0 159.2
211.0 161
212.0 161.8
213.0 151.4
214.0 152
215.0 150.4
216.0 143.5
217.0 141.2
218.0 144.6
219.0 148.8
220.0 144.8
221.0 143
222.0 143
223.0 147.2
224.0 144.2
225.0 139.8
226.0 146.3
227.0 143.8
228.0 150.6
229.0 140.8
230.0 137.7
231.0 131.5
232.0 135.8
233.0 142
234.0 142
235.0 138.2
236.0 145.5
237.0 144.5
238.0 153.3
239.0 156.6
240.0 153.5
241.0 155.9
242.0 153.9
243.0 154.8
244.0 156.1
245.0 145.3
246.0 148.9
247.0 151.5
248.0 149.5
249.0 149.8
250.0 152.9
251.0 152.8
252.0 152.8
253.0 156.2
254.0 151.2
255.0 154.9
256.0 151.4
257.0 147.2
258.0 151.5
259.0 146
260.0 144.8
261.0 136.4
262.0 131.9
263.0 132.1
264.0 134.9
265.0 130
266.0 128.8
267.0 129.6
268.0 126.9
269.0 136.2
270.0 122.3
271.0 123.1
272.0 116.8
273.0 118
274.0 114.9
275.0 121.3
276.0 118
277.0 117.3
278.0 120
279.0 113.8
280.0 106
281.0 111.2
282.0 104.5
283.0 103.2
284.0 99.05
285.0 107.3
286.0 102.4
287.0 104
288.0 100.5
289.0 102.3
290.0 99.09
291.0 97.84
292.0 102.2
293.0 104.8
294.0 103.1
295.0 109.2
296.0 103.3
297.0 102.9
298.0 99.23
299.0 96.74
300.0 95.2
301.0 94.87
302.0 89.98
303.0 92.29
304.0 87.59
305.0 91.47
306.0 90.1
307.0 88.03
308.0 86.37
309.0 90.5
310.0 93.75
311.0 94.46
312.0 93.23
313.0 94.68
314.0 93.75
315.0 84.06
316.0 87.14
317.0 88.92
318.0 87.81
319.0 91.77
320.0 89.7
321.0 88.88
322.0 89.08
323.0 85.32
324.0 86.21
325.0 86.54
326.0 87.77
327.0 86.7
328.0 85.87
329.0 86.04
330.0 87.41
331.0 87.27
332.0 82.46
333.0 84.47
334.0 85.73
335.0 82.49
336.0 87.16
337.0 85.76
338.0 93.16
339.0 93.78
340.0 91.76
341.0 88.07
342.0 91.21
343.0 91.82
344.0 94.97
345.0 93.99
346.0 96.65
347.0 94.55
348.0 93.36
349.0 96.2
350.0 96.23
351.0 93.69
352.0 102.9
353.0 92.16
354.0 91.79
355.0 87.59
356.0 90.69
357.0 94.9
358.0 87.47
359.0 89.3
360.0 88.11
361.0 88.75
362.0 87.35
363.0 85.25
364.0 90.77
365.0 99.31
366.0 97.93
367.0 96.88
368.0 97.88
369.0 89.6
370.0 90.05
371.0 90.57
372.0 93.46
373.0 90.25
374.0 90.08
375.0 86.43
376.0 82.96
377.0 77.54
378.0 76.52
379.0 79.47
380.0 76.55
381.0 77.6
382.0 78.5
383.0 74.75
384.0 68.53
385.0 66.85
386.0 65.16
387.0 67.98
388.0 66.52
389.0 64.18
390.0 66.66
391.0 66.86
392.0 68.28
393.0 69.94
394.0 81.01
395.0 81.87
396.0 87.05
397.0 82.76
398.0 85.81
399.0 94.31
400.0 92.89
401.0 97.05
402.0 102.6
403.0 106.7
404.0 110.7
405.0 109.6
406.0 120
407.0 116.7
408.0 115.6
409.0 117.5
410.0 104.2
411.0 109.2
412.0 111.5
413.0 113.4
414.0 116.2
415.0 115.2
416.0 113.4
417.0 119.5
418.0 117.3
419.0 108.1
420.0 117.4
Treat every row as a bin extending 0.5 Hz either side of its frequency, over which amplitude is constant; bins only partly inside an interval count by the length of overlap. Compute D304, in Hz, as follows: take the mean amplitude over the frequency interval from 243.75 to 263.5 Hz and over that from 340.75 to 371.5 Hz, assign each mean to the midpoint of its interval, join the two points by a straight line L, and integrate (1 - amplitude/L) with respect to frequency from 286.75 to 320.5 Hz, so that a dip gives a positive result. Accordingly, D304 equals 7.3 Hz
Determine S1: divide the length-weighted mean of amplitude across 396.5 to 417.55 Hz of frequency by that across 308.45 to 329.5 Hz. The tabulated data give 1.2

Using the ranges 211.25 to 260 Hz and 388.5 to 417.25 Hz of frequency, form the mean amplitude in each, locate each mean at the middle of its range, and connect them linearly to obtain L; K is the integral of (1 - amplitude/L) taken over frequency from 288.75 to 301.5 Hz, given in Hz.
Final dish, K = 2.9 Hz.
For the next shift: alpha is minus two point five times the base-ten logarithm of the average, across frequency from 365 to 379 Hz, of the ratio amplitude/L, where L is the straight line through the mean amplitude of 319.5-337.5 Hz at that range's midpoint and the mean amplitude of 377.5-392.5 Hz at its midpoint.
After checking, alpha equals -0.20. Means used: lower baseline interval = 86.4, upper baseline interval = 71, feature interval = 89.3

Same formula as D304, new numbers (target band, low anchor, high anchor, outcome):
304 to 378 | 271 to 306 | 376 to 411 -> 4.0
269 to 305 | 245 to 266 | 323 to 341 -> 4.7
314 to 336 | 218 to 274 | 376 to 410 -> 4.9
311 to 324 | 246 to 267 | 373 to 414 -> 3.3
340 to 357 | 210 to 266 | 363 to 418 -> 2.1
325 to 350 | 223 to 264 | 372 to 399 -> 2.6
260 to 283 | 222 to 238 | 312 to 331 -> -0.9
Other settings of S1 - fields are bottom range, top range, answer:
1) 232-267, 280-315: 0.67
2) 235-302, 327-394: 0.67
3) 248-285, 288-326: 0.72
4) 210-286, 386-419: 0.69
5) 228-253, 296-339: 0.61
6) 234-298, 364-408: 0.67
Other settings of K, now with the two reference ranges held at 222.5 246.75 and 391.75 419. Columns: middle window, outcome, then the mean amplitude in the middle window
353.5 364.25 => 2.37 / 89.2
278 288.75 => 2.25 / 106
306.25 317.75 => 3.28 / 90.4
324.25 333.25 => 2.66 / 86.1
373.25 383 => 2.58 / 80.6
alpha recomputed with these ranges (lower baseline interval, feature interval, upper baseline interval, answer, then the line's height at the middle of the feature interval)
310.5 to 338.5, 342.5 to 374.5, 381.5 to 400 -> -0.14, 81.2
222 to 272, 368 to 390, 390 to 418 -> 0.33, 107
